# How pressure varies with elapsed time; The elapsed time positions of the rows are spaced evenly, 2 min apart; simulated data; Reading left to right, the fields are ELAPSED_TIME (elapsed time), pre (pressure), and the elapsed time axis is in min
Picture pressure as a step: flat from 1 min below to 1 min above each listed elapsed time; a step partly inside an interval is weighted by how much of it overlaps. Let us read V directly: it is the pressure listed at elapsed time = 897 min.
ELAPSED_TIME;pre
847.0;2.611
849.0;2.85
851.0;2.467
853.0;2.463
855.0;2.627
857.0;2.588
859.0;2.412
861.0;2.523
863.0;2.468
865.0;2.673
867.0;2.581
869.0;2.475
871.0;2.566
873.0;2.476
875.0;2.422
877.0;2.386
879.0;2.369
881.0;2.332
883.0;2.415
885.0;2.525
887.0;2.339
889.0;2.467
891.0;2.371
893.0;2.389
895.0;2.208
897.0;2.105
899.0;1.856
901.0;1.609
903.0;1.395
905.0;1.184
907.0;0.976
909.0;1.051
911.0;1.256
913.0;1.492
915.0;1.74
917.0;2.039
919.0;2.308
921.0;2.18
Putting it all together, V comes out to 2.105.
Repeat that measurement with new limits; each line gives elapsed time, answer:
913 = 1.492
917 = 2.039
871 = 2.566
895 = 2.208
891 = 2.371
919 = 2.308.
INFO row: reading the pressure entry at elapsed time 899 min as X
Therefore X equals 1.856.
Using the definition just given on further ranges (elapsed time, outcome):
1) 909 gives 1.051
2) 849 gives 2.85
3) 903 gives 1.395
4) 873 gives 2.476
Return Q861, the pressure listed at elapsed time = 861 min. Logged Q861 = 2.523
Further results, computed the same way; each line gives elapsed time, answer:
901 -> 1.609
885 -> 2.525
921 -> 2.18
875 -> 2.422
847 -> 2.611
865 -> 2.673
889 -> 2.467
